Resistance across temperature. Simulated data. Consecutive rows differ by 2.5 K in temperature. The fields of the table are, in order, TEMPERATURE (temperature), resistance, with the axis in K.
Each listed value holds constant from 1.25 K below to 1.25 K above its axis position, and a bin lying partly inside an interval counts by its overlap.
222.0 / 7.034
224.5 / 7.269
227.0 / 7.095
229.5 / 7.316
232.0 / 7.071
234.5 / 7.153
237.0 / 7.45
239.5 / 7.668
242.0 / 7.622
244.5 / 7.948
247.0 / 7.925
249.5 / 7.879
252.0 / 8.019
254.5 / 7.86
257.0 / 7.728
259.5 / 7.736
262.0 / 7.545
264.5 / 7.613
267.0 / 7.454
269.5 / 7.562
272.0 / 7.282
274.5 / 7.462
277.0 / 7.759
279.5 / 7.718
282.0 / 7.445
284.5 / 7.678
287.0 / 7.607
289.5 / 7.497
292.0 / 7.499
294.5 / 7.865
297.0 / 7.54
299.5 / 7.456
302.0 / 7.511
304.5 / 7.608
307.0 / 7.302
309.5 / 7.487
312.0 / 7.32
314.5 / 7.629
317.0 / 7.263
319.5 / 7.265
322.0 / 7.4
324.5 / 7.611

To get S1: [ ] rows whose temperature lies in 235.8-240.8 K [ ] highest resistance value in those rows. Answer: 7.668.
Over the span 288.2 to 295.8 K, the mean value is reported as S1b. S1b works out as 7.62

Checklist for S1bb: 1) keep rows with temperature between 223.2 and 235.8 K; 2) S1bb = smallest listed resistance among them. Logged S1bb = 7.071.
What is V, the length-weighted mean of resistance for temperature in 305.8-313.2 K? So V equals 7.37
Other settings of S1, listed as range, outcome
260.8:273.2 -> 7.613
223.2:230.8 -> 7.316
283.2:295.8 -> 7.865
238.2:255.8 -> 8.019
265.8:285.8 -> 7.759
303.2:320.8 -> 7.629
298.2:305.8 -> 7.608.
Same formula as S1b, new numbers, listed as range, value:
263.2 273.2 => 7.48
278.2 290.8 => 7.59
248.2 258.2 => 7.87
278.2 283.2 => 7.58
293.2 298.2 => 7.7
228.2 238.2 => 7.25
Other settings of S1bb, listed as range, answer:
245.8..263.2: 7.545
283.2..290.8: 7.497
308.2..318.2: 7.263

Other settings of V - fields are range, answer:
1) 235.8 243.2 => 7.58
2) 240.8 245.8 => 7.79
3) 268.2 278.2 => 7.51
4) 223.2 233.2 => 7.19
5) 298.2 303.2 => 7.48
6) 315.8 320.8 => 7.27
